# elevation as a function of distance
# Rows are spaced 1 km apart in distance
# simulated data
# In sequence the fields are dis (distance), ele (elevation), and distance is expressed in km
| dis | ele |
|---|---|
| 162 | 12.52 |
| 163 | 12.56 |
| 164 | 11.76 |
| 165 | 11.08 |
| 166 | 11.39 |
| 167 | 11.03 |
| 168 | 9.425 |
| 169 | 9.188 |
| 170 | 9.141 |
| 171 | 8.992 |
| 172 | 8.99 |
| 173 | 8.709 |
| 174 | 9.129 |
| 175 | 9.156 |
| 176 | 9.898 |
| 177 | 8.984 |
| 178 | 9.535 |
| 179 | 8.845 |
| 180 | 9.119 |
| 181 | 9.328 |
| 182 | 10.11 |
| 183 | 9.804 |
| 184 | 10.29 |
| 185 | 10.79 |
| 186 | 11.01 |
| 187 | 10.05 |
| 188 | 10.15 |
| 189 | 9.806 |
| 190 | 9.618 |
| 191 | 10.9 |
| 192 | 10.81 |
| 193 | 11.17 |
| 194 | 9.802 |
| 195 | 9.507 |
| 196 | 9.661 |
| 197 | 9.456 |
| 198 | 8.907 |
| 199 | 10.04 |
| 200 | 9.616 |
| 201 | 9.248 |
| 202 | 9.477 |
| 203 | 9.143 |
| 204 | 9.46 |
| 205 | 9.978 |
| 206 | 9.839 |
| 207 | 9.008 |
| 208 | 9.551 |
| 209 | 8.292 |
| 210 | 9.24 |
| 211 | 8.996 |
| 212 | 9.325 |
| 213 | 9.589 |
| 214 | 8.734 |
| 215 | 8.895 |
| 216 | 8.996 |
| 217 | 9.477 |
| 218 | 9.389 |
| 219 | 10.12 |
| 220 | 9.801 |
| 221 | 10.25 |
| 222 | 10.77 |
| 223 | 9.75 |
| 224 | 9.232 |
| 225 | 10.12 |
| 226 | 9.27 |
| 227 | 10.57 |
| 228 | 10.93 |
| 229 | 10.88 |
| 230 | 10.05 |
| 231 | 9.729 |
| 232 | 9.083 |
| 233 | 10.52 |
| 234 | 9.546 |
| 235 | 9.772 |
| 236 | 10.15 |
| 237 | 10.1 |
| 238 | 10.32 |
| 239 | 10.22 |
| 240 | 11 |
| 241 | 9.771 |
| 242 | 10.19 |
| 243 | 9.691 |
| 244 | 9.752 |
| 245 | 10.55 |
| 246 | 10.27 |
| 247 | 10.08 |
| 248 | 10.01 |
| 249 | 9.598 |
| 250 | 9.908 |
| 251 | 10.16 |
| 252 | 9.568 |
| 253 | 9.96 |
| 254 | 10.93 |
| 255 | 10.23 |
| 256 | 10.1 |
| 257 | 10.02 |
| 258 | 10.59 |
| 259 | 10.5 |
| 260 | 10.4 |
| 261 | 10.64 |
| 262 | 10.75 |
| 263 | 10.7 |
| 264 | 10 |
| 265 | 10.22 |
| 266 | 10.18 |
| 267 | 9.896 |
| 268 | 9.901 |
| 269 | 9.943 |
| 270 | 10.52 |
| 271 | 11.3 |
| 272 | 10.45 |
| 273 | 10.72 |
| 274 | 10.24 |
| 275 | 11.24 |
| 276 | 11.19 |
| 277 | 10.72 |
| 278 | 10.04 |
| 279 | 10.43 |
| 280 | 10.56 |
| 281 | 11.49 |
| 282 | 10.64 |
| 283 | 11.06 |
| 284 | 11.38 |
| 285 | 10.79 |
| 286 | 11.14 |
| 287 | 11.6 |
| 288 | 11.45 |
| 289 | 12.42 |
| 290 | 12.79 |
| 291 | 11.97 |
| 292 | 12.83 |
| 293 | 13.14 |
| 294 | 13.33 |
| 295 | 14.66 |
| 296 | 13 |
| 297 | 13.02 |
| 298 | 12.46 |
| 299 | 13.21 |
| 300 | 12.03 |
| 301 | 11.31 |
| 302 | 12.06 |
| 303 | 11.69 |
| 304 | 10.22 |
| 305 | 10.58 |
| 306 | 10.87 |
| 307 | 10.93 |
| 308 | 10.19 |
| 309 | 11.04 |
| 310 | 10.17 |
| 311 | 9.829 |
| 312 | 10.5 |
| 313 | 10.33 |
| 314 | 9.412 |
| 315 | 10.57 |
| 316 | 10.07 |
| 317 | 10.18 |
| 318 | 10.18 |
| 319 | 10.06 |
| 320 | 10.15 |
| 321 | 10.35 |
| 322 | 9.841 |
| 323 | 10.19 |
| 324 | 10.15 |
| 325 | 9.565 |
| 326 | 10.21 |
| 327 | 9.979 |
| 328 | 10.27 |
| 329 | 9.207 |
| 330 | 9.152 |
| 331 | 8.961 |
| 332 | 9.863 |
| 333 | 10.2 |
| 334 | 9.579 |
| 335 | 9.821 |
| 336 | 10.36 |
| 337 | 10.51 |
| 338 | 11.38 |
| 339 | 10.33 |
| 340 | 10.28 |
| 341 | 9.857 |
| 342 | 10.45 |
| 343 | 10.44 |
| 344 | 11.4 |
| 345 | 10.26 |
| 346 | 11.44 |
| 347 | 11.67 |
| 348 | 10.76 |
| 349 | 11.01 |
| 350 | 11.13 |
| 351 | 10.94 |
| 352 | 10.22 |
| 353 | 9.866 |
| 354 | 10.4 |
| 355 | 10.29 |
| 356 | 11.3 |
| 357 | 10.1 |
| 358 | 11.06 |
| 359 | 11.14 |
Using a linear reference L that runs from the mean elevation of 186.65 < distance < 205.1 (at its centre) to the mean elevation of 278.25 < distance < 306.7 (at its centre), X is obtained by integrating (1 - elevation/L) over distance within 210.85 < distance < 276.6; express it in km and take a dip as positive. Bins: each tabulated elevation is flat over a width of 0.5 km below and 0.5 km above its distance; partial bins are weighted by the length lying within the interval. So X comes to 4.4 km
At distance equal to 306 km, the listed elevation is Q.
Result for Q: 10.87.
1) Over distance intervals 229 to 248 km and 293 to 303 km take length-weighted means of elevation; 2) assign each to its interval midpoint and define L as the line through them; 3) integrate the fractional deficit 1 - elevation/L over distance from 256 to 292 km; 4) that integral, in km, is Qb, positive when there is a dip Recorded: 2.6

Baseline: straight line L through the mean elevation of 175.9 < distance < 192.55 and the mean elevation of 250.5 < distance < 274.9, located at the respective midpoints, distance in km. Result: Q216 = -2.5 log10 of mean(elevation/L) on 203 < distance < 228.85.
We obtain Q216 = 0.057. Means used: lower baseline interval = 9.95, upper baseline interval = 10.3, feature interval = 9.59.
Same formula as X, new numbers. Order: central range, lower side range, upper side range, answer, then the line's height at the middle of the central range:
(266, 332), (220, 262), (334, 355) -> -3.30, 10.4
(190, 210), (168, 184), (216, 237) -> -0.12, 9.61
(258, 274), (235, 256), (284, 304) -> 0.90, 11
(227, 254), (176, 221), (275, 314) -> 0.89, 10.4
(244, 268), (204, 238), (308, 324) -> -0.80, 9.88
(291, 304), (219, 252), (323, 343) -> -3.33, 10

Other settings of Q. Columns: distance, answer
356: 11.3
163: 12.56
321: 10.35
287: 11.6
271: 11.3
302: 12.06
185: 10.79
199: 10.04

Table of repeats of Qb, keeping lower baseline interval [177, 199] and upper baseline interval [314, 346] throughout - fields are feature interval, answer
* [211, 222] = 0.51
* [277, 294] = -2.45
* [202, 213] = 0.71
